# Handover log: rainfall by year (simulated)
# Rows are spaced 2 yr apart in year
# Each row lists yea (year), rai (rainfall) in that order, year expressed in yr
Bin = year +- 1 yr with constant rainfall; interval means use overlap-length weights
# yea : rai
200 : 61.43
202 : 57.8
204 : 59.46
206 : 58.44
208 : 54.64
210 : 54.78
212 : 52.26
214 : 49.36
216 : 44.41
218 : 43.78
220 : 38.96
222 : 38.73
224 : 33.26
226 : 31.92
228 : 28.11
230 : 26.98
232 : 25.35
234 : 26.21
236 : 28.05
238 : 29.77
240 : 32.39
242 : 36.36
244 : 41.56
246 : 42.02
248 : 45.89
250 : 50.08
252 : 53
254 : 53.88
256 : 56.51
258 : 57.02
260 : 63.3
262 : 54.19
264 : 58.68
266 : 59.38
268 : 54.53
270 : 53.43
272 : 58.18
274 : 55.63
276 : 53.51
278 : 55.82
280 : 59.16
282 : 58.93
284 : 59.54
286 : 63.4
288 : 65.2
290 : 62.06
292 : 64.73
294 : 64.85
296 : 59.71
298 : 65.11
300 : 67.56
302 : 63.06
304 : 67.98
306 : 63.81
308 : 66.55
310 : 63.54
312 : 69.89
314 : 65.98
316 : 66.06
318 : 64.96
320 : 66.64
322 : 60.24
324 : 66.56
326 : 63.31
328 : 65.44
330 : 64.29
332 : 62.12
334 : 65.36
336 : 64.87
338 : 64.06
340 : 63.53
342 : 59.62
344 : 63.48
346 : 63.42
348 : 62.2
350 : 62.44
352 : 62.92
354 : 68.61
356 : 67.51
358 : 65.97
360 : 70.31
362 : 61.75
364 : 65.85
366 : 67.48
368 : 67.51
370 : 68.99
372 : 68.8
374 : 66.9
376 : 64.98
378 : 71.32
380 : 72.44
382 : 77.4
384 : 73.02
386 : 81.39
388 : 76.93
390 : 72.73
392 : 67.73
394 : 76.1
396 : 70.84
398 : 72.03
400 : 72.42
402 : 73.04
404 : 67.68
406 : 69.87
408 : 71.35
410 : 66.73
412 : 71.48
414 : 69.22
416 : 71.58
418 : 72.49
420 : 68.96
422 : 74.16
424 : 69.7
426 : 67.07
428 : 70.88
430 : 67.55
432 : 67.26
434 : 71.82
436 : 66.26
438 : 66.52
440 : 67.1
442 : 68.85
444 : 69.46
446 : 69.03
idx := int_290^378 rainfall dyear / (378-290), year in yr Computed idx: 65.1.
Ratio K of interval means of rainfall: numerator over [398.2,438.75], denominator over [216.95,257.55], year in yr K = 1.82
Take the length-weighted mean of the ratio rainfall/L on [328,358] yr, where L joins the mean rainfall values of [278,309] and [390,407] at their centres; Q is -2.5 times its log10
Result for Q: 0.05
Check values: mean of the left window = 63.2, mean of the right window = 71.3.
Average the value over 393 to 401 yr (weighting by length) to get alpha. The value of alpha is 72.8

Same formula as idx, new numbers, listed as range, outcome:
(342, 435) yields 69.3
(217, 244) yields 32.6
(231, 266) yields 44.8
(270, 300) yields 60.4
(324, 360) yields 64.3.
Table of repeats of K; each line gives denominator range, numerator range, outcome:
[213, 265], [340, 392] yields 1.62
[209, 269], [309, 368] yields 1.48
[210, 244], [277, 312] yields 1.75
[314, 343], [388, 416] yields 1.11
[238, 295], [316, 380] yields 1.20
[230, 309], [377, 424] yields 1.35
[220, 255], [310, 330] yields 1.78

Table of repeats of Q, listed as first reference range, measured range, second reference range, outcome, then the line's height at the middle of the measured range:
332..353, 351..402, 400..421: -0.053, 66.7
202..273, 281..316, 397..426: -0.180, 54.5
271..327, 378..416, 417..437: -0.066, 68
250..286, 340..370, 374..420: 0.031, 66.9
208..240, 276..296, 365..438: -0.240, 48.9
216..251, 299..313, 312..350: -0.164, 56.8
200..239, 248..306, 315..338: -0.098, 54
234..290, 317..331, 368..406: -0.050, 61.6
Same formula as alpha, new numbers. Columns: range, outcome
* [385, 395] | 75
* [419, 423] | 71.6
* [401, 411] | 69.7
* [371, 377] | 66.9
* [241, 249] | 41.5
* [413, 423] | 71.3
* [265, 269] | 57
